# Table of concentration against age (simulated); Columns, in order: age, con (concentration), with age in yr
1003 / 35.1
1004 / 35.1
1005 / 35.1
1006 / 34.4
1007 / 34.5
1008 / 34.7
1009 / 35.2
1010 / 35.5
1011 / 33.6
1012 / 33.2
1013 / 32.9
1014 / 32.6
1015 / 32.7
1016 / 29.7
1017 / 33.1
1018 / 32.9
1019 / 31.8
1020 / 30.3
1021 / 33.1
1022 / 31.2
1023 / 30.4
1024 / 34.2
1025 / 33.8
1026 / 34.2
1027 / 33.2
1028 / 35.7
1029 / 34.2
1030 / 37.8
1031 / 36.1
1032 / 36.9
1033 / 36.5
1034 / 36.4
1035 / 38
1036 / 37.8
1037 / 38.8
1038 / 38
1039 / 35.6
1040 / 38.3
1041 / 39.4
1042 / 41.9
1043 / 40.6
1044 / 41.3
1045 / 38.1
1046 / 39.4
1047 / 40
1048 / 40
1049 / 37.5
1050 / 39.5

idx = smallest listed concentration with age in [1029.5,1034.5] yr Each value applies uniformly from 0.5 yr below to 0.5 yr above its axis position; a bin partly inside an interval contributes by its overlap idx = 36.1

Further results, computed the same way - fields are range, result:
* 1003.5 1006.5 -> 34.4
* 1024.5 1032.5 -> 33.2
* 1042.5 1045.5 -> 38.1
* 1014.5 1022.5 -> 29.7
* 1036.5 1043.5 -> 35.6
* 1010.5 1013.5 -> 32.9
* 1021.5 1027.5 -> 30.4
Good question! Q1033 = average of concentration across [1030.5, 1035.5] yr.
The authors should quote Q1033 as 36.8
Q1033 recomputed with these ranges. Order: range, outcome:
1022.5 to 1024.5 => 32.3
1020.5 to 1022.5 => 32.1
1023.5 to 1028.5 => 34.2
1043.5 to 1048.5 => 39.8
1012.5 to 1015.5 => 32.7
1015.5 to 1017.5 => 31.4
